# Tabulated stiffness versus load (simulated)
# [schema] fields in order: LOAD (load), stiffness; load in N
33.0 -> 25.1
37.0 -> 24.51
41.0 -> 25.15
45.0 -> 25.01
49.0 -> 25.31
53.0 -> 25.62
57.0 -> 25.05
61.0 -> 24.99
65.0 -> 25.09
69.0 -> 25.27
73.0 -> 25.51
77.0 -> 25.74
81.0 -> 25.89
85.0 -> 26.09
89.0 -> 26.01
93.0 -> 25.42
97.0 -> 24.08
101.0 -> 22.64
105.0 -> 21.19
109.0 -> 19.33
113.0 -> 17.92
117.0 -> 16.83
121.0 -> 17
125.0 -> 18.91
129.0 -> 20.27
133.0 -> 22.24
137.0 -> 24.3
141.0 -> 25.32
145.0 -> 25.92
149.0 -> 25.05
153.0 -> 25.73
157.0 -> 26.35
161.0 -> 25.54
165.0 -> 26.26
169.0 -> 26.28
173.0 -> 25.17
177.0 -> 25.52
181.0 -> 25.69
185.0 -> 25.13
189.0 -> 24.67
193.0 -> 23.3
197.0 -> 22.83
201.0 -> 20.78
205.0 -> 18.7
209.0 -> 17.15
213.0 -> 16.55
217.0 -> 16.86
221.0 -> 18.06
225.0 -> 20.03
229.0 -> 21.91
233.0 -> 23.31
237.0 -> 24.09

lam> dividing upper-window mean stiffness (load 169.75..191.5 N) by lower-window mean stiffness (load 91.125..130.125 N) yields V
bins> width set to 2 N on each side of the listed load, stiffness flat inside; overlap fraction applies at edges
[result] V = 1.2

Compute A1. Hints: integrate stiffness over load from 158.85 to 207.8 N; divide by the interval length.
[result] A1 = 24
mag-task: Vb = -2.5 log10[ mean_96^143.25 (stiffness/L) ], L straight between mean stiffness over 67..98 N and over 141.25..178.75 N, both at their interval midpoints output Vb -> 0.23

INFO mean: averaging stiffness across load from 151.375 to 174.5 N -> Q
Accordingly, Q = 25.9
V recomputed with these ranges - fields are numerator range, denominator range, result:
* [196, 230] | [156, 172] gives 0.73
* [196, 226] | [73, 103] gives 0.74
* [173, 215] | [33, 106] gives 0.89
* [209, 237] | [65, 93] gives 0.76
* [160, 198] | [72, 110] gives 1.03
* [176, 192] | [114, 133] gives 1.35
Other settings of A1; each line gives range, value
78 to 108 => 24.3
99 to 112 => 20.8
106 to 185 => 23.2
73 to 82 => 25.7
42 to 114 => 24.3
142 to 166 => 25.8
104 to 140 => 19.9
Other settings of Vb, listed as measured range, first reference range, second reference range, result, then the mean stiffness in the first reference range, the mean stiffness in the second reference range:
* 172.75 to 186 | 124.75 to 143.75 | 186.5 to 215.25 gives -0.193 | 22.7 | 20.6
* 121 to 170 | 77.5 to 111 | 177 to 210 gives -0.036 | 23.9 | 22.6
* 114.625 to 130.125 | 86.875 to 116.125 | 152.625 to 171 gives 0.283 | 22.2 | 26.1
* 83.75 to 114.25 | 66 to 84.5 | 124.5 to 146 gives 0.079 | 25.6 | 23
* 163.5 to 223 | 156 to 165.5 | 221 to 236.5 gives 0.085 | 26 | 21.5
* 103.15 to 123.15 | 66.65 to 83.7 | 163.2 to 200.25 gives 0.345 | 25.6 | 24.8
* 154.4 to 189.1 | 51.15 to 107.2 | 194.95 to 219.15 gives -0.245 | 24.9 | 18.8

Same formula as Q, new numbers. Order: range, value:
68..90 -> 25.8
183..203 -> 23.3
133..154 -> 25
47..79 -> 25.3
